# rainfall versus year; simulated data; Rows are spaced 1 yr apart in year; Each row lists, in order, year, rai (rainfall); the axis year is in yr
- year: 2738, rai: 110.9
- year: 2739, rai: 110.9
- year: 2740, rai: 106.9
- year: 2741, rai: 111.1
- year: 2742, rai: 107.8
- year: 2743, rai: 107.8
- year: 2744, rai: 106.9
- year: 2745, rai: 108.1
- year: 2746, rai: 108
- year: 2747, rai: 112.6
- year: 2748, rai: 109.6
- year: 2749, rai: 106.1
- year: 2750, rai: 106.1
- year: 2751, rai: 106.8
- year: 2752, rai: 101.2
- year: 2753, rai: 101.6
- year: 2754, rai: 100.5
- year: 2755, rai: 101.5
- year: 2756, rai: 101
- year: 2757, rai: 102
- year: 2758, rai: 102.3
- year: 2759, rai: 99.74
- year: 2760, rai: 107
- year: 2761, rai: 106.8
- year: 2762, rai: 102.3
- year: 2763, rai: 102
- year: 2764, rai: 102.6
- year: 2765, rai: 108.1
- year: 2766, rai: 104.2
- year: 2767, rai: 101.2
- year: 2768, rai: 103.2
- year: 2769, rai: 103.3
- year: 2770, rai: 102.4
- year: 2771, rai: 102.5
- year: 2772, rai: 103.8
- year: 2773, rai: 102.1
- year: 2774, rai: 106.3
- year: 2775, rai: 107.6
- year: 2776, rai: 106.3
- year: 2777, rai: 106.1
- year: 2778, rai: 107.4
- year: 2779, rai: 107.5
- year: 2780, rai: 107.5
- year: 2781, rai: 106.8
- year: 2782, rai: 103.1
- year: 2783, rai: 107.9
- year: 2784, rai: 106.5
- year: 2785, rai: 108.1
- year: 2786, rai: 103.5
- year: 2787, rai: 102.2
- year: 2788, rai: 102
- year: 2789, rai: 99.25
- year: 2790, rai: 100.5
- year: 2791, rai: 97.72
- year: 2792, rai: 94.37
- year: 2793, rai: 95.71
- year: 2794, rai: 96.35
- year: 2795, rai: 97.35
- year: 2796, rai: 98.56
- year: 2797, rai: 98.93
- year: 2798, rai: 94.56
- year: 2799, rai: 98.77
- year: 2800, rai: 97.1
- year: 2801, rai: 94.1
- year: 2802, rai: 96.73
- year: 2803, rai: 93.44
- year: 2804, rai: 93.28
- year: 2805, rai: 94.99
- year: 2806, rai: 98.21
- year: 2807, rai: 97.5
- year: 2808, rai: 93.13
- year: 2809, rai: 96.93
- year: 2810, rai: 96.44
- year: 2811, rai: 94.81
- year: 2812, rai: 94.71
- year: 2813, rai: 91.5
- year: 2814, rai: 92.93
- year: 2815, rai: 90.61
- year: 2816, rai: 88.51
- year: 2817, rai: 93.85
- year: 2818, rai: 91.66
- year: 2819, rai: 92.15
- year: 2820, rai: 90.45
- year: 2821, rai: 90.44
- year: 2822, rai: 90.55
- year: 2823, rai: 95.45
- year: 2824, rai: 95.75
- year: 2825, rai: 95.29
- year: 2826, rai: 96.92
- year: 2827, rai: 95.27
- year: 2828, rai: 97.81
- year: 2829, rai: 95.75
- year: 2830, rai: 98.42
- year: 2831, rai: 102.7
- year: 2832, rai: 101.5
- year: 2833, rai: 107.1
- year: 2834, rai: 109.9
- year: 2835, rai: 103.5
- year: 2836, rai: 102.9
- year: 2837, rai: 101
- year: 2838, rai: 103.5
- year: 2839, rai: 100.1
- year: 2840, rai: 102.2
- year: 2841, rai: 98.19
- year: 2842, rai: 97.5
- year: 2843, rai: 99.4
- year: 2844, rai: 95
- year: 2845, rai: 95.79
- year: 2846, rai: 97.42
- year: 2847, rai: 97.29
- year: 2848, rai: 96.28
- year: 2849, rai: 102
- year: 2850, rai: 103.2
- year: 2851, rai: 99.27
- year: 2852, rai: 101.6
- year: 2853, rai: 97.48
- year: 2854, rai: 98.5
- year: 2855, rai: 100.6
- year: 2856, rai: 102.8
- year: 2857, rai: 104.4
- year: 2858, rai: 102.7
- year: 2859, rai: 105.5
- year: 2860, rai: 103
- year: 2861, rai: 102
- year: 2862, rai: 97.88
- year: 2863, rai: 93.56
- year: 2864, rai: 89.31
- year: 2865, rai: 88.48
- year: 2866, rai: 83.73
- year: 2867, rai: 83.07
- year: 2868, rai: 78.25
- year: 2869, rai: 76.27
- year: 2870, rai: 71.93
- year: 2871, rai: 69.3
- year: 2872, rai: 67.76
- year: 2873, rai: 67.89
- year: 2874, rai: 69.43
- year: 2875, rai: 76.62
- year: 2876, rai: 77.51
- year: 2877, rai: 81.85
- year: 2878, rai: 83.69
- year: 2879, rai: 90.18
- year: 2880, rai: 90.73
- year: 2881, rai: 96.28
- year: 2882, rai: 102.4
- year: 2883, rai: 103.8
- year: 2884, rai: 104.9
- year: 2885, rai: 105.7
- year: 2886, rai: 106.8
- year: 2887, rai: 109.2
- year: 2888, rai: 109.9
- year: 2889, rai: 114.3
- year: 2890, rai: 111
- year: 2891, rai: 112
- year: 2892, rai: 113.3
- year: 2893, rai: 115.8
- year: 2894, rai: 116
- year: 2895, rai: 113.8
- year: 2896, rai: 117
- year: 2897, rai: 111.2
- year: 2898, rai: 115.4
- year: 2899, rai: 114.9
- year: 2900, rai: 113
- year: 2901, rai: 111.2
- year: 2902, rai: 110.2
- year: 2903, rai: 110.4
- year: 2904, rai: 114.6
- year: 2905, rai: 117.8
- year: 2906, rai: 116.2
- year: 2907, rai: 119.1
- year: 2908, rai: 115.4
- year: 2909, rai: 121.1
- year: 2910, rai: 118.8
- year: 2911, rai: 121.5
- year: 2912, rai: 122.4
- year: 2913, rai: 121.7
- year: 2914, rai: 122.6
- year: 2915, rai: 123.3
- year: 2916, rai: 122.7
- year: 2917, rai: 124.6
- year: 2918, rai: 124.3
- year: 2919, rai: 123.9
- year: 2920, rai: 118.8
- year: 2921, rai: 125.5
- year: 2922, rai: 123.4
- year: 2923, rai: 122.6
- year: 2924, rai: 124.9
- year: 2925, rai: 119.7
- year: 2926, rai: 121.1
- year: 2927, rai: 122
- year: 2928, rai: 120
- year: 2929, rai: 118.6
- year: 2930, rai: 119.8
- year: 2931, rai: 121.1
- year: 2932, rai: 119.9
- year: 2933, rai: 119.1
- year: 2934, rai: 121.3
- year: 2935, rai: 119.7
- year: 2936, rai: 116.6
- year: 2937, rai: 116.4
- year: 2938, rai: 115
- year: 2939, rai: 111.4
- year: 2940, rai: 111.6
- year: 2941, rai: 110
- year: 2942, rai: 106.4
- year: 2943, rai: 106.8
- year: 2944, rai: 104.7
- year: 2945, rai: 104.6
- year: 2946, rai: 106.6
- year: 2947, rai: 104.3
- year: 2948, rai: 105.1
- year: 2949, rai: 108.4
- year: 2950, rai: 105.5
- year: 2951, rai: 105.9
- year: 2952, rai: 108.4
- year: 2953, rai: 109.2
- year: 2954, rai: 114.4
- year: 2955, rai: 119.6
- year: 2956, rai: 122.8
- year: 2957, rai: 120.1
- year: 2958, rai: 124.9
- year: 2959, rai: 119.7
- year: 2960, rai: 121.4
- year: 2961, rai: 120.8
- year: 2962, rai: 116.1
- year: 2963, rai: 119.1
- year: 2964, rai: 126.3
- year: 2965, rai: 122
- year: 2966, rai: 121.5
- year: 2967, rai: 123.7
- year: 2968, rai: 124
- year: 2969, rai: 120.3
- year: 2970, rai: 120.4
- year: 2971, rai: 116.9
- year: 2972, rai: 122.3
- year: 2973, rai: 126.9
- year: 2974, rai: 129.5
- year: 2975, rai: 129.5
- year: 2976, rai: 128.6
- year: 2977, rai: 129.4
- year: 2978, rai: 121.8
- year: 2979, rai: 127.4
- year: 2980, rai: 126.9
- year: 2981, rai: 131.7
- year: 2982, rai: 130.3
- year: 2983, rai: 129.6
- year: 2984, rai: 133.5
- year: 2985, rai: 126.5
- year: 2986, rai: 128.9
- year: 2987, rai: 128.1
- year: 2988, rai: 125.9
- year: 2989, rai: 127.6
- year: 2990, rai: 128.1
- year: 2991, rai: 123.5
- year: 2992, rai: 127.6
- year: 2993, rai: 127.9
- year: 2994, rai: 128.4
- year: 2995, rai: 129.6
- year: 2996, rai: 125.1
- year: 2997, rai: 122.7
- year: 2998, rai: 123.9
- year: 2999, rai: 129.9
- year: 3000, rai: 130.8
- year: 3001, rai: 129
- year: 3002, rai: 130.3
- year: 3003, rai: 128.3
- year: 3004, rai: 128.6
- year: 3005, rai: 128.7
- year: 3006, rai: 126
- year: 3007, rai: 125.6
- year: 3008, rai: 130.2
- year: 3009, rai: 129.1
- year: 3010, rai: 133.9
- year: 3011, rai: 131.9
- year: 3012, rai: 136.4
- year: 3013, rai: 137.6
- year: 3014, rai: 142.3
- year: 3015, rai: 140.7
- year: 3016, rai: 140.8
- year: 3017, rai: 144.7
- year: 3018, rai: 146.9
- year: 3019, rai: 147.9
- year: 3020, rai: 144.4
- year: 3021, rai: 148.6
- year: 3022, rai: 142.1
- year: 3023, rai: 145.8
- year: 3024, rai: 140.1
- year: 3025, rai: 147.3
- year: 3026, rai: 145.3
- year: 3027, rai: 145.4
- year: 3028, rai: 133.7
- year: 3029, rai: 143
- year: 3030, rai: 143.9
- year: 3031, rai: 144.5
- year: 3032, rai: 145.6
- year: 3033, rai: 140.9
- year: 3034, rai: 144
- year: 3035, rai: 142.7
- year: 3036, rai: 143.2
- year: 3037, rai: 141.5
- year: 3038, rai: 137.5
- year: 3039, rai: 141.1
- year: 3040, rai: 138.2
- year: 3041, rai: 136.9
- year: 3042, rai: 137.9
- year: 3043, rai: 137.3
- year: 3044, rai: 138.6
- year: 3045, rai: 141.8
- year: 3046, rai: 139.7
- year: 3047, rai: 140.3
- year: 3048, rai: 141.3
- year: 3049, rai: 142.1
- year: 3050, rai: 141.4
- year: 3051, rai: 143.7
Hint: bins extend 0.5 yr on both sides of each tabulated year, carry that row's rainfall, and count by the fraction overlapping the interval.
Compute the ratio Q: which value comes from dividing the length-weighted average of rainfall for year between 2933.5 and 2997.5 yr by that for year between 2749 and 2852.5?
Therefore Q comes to 1.20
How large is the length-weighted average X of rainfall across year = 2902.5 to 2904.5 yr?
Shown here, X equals 112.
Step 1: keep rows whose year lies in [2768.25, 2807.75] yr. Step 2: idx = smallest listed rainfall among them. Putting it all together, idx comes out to 93.28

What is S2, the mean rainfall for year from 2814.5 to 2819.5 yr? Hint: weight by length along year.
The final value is 91.4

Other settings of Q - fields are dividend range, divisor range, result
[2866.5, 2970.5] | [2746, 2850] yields 1.11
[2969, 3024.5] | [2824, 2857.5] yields 1.31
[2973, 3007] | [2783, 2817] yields 1.32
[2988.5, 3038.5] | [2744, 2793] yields 1.31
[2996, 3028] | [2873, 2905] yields 1.31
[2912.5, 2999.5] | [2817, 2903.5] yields 1.23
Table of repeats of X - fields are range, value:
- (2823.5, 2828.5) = 96.2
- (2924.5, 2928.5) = 121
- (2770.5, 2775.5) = 104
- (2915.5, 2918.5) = 124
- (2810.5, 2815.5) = 92.9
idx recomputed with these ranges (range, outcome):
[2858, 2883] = 67.76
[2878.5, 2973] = 90.18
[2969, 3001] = 116.9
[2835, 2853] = 95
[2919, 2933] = 118.6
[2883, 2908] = 103.8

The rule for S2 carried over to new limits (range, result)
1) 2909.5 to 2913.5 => 121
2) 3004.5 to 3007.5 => 127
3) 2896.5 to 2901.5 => 113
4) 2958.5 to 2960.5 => 121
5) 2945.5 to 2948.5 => 105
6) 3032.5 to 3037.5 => 142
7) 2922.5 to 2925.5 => 122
